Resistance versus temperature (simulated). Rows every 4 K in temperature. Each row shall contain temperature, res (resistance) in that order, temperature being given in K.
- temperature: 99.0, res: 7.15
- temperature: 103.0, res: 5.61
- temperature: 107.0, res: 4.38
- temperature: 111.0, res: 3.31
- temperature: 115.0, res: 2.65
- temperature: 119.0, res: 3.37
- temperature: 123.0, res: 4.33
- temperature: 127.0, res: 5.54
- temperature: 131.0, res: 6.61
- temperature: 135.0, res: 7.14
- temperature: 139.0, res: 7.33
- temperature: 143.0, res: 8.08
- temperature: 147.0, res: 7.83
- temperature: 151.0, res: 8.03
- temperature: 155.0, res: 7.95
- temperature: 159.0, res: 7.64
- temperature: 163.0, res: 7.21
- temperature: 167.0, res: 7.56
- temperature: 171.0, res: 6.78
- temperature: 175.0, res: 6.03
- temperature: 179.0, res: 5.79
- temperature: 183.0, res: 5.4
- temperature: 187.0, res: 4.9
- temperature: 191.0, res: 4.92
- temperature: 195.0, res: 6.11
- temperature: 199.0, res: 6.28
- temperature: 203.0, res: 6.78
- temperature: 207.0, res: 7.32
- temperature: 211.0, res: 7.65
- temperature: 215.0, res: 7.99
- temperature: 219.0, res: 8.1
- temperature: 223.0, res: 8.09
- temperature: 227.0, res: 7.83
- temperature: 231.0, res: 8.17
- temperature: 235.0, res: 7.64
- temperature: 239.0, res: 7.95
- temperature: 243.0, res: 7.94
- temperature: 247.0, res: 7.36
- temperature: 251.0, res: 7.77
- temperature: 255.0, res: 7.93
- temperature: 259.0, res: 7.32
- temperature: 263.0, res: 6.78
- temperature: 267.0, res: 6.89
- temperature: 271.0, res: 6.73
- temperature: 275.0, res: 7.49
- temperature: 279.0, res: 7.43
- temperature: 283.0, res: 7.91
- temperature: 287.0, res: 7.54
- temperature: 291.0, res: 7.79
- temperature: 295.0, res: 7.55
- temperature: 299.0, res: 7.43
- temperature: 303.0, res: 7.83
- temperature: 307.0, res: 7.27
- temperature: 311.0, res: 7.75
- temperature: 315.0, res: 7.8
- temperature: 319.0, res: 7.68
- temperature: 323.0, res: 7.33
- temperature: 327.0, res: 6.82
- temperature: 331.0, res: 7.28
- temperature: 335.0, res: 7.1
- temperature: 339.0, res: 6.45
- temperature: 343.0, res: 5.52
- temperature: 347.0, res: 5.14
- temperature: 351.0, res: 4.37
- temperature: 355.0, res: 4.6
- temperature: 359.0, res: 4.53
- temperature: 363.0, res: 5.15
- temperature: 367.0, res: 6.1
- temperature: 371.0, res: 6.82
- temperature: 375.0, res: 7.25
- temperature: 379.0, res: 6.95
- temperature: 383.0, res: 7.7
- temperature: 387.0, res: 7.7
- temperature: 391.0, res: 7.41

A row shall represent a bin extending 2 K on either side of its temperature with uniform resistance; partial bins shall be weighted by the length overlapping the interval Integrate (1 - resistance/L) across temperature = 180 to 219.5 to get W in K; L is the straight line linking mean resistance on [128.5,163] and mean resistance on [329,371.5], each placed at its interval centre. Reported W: 3.13 K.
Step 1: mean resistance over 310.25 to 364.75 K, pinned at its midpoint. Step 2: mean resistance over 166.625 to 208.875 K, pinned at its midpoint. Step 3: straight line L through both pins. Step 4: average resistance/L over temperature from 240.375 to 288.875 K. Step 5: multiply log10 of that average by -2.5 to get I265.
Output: -0.20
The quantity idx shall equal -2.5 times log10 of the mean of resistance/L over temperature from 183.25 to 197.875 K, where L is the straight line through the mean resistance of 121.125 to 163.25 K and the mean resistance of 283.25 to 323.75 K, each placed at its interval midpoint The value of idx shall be 0.32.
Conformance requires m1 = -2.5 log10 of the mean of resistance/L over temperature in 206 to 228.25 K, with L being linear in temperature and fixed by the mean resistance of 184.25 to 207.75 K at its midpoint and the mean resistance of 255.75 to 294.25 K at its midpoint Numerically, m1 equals -0.23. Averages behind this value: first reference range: 5.96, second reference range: 7.35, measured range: 7.85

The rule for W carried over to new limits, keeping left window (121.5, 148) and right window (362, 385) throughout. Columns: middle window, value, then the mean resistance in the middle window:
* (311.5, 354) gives 1.11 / 6.55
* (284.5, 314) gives -3.90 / 7.61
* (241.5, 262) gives -2.76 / 7.61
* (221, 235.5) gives -2.71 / 7.96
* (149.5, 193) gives 0.99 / 6.55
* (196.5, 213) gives -0.68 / 6.98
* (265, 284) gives -1.54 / 7.26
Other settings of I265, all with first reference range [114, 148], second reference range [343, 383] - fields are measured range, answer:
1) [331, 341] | -0.19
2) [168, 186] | -0.03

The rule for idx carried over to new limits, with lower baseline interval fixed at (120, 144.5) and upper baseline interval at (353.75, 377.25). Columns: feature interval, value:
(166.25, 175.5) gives -0.092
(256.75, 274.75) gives -0.162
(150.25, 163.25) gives -0.226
